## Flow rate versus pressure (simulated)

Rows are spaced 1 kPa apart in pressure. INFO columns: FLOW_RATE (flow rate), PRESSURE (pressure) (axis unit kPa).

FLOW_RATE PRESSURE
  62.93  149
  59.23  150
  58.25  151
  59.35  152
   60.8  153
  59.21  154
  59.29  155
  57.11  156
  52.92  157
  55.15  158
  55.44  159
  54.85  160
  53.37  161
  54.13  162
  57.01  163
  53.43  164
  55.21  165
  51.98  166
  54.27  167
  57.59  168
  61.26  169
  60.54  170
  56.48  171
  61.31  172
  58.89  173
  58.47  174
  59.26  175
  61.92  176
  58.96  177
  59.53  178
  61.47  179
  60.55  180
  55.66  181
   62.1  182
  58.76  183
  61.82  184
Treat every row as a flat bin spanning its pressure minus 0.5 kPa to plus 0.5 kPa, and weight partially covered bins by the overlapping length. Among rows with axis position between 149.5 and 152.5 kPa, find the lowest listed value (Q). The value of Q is 58.25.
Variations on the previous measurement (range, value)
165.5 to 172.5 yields 51.98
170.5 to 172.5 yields 56.48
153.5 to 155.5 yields 59.21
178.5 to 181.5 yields 55.66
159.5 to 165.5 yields 53.37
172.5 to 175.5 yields 58.47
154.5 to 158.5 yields 52.92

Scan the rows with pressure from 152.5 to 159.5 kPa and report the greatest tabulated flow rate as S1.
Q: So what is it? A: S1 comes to 60.8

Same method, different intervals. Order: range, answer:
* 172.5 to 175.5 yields 59.26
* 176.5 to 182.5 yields 62.1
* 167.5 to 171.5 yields 61.26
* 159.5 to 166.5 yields 57.01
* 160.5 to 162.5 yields 54.13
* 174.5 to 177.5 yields 61.92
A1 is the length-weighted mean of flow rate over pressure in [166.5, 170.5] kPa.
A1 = 58.4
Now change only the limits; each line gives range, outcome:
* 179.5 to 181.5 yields 58.1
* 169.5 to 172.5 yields 59.4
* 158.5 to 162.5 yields 54.4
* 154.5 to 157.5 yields 56.4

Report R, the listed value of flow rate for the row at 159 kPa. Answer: 55.44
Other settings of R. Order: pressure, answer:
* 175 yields 59.26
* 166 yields 51.98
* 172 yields 61.31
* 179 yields 61.47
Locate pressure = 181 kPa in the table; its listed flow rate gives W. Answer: 55.66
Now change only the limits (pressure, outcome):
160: 54.85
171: 56.48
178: 59.53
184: 61.82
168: 57.59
